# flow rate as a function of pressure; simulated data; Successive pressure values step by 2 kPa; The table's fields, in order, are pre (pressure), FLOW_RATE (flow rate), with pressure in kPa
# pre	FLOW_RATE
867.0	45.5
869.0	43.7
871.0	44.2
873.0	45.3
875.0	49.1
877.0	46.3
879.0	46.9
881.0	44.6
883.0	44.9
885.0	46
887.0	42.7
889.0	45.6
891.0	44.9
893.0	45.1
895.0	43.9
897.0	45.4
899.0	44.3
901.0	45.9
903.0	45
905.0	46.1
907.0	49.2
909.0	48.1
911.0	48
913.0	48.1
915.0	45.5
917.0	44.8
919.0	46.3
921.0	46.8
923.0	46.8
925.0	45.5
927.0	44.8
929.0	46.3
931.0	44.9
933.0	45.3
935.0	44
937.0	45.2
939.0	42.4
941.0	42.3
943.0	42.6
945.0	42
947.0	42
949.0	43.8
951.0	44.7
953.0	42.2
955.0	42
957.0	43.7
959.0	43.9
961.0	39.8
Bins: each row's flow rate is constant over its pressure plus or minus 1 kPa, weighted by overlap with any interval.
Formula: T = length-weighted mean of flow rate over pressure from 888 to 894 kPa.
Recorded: 45.2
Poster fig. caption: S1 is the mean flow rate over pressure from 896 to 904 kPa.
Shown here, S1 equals 45.1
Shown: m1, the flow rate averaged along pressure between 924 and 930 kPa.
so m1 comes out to 45.5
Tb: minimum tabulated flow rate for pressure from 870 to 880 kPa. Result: 44.2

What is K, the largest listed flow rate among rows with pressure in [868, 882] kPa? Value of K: 49.1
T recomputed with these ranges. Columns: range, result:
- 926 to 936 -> 45.1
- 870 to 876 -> 46.2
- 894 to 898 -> 44.6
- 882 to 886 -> 45.5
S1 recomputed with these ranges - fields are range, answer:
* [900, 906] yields 45.7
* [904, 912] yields 47.9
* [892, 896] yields 44.5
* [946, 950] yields 42.9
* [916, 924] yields 46.2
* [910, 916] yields 47.2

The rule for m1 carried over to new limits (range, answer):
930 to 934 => 45.1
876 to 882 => 45.9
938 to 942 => 42.3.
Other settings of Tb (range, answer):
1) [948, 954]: 42.2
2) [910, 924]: 44.8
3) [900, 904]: 45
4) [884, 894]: 42.7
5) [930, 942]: 42.3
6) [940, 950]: 42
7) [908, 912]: 48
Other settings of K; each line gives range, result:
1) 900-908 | 49.2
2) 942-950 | 43.8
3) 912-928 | 48.1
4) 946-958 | 44.7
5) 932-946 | 45.3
